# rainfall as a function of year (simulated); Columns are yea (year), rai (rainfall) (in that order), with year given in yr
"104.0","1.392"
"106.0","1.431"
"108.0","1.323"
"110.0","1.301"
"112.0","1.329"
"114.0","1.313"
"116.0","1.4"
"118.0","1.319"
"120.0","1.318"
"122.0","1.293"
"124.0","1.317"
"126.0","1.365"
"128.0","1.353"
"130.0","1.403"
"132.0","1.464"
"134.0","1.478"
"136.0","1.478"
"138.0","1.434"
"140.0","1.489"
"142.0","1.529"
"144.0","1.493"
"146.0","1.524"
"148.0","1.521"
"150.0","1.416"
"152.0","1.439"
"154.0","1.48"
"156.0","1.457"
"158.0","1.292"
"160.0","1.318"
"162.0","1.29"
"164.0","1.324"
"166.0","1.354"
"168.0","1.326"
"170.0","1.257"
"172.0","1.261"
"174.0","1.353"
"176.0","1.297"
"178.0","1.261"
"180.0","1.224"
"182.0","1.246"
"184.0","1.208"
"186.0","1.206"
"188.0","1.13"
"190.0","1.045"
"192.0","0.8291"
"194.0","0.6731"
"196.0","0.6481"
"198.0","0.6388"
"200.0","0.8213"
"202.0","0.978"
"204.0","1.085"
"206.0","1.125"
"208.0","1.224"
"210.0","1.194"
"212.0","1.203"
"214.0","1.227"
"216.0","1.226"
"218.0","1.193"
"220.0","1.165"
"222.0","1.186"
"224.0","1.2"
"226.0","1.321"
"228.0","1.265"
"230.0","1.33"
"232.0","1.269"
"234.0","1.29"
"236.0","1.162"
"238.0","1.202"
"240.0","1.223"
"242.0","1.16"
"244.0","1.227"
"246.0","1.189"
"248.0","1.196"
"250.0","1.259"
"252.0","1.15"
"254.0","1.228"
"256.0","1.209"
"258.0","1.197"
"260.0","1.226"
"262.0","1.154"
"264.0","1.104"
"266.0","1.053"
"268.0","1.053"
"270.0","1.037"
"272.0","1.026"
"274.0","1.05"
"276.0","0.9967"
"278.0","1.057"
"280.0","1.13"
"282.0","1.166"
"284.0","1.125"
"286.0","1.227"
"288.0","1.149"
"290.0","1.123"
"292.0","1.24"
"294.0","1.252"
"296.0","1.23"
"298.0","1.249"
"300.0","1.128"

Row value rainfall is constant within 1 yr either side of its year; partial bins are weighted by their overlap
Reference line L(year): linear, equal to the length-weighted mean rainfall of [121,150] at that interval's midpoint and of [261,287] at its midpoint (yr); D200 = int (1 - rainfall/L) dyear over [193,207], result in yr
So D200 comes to 4.6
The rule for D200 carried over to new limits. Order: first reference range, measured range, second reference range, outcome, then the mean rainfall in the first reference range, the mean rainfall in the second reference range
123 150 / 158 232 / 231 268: 8.70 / 1.45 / 1.19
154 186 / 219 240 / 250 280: -0.95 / 1.3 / 1.12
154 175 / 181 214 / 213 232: 6.57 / 1.33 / 1.24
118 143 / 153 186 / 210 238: 0.69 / 1.41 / 1.23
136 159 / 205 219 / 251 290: 0.93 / 1.46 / 1.12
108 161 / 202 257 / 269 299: 1.16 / 1.4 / 1.14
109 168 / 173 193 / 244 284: 1.89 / 1.4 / 1.13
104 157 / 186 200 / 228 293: 4.76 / 1.41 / 1.16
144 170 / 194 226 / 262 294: 4.94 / 1.39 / 1.11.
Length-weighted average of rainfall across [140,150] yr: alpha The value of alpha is 1.5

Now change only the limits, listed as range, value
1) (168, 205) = 1.07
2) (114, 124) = 1.33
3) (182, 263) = 1.14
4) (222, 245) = 1.24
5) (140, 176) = 1.39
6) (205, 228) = 1.21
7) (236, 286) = 1.14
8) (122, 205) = 1.26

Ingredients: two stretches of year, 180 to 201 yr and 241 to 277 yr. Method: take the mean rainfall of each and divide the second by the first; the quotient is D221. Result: 1.19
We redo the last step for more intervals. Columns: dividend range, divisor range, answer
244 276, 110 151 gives 0.81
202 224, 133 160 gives 0.81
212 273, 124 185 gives 0.87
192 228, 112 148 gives 0.75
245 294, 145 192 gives 0.88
